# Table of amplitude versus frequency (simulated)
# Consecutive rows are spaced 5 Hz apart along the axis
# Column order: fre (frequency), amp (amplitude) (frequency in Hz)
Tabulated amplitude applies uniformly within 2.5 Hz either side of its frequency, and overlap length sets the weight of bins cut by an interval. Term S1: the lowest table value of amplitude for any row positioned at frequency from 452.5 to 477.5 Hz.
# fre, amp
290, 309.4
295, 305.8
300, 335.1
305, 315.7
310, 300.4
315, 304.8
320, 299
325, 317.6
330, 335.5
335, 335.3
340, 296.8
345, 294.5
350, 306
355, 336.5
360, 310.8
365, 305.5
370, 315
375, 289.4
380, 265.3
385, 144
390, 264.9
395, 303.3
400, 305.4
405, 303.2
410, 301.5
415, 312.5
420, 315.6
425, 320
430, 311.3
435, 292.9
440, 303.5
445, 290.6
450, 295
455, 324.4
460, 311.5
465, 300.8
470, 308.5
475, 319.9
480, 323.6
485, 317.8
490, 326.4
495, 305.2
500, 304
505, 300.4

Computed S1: 300.8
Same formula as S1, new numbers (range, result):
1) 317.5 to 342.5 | 296.8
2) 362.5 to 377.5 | 289.4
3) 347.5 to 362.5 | 306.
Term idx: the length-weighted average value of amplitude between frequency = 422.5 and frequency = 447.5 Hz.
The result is 304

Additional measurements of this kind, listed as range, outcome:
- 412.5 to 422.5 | 314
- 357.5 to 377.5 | 305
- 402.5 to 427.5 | 311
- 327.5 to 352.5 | 314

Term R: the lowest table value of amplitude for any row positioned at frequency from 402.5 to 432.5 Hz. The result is 301.5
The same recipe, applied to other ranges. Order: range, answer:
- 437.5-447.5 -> 290.6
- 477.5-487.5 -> 317.8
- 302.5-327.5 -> 299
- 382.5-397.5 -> 144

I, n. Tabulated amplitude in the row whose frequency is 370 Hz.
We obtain 315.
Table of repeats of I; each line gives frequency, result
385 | 144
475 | 319.9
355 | 336.5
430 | 311.3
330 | 335.5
